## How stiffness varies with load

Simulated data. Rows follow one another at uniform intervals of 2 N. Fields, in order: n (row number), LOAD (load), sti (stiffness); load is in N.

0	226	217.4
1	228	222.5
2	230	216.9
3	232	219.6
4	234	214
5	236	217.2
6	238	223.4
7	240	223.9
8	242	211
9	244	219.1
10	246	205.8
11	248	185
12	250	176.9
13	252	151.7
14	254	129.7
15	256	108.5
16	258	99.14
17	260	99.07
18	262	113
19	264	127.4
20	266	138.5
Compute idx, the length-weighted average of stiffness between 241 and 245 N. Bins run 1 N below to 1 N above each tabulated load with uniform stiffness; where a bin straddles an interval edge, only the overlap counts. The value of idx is 215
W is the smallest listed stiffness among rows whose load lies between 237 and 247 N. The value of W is 205.8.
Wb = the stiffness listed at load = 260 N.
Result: 99.07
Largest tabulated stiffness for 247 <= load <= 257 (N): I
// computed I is 185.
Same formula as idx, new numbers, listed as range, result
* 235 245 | 219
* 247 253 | 171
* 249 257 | 142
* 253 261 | 109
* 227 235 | 218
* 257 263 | 104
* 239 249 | 209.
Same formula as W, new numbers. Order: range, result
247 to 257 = 108.5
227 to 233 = 216.9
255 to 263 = 99.07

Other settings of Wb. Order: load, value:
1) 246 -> 205.8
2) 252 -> 151.7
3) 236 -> 217.2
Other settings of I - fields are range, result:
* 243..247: 219.1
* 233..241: 223.9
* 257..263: 113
